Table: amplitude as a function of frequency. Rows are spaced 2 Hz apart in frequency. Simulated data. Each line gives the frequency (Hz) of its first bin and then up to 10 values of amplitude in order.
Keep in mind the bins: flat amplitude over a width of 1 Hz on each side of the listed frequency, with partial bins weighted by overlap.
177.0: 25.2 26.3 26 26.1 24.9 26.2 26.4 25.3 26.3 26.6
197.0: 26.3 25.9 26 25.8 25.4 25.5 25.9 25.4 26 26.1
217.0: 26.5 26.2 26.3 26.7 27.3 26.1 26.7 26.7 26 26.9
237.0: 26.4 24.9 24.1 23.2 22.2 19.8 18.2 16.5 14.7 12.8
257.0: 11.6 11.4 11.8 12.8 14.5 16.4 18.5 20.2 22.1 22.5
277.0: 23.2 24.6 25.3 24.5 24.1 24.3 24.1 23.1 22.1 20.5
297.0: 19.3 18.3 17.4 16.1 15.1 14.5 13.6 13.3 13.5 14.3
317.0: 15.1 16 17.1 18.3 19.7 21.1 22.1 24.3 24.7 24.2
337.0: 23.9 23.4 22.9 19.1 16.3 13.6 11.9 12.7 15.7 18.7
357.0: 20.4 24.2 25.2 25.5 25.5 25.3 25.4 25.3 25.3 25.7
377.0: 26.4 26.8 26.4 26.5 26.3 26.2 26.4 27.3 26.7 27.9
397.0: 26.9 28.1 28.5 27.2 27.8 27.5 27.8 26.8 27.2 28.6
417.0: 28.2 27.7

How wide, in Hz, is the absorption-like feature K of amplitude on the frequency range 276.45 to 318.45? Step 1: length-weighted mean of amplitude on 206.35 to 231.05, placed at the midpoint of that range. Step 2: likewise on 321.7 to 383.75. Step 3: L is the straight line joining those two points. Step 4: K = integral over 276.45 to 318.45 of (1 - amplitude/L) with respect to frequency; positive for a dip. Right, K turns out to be 8.1 Hz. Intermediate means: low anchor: 26.3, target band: 19.3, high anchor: 22.1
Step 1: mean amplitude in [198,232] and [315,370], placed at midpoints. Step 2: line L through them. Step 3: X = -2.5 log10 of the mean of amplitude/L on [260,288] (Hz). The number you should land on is 0.15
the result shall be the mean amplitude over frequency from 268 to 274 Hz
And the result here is 20.3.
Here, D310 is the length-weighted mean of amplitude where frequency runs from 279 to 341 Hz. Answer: 19.9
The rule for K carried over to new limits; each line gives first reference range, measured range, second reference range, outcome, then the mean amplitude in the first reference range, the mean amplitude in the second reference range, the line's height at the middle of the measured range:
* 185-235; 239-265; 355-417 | 9.3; 26.1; 26.3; 26.2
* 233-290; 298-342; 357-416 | 8.8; 20.2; 26.5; 23.1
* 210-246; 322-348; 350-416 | 4.6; 25.8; 25.4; 25.5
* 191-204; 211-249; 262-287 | -2.2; 26.1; 20.9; 23.9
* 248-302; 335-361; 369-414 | 5.3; 19.1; 26.8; 23.9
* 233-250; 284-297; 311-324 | -3.1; 23.4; 15.5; 18.3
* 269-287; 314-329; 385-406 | 4.2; 23.1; 27.3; 24.6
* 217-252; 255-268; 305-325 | 5.0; 24.4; 15.3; 21.4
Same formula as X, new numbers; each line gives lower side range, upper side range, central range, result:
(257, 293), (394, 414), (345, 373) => 0.20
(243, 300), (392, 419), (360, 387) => -0.01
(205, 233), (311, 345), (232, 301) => 0.15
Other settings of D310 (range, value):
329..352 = 19.8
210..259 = 23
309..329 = 16.6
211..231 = 26.4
